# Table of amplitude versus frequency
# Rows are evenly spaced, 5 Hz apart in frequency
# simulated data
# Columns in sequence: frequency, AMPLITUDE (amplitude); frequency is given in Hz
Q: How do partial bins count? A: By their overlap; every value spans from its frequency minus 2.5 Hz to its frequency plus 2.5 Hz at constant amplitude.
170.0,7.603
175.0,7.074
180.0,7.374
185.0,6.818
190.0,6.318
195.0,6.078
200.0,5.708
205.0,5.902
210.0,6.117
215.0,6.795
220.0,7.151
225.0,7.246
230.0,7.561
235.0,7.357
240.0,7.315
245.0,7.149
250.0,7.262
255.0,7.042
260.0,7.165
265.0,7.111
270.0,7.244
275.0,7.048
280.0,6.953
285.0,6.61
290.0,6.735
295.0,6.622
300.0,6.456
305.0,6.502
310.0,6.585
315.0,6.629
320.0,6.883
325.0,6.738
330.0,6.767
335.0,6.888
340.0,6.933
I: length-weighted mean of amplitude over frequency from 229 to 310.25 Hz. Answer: 6.98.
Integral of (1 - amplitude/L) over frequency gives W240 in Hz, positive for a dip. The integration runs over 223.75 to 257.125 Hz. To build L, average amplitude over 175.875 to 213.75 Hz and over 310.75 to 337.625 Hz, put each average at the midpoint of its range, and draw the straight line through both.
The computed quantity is -3.9 Hz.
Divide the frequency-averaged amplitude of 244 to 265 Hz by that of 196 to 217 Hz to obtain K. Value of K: 1.17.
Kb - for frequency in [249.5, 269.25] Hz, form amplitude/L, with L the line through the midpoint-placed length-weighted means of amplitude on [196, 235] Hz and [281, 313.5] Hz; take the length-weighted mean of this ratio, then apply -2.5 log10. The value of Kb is -0.080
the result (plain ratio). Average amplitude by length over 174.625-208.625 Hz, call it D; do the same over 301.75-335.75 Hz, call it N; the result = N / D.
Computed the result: 1.04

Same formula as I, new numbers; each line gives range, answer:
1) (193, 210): 5.92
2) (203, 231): 6.77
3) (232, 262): 7.22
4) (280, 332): 6.67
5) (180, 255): 6.8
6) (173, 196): 6.77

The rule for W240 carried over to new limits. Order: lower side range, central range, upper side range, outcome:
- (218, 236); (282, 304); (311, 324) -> 0.9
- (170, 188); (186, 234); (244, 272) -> 3.8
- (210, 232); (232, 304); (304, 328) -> -1.3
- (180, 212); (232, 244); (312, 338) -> -1.7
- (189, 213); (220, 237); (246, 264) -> -2.0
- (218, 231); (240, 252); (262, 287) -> -0.1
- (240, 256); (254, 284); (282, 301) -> -0.7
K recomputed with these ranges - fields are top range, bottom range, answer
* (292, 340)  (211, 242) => 0.93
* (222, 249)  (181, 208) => 1.17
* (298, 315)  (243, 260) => 0.91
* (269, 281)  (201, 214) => 1.17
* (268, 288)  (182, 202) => 1.11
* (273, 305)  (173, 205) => 1.03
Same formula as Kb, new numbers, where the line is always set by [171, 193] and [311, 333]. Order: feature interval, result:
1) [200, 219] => 0.103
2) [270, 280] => -0.042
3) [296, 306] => 0.045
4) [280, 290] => 0.011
